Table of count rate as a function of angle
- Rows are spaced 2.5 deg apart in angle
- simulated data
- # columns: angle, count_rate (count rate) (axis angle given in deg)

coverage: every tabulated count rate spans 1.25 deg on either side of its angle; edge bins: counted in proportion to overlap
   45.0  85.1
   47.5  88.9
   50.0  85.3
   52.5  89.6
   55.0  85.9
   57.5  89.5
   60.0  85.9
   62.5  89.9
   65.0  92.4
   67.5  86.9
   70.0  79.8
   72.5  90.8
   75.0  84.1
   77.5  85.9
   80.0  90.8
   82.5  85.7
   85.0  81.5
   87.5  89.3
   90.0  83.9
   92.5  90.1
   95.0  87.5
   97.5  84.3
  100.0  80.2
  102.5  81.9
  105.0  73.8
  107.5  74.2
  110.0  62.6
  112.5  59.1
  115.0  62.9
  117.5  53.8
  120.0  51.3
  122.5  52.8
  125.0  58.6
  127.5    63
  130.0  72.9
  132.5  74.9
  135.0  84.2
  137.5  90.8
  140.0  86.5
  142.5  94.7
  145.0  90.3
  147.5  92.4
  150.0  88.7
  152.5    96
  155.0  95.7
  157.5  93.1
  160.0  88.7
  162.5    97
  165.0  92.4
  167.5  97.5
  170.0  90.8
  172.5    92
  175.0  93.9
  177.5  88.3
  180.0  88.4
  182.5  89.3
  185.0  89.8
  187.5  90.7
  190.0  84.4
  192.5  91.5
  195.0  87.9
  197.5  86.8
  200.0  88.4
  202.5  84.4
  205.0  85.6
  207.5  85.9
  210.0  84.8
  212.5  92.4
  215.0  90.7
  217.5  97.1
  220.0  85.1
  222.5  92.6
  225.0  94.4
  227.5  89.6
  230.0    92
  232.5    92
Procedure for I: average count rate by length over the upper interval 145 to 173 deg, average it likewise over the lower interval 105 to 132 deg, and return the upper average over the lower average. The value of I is 1.50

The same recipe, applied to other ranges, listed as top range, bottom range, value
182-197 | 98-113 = 1.21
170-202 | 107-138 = 1.36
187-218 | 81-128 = 1.21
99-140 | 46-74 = 0.79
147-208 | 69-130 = 1.20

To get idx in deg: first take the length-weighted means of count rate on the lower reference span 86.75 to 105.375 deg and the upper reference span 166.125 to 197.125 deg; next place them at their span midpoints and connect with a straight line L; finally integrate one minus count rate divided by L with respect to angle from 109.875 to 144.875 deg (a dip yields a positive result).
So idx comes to 6.68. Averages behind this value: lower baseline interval 84.2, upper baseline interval 90.3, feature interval 70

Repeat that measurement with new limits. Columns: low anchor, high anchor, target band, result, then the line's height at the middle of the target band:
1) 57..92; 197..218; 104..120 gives 4.4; 87.3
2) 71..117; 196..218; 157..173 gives -1.5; 85.1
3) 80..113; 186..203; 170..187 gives -0.7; 86.7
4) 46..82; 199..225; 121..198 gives 1.7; 88.5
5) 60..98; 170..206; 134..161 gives -0.9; 88.1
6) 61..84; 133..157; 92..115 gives 3.3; 88.7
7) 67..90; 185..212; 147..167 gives -1.5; 86.8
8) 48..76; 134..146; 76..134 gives 9.4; 88.5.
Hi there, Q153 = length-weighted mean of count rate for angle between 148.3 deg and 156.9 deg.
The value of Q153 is 93.4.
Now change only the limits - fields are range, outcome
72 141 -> 76.1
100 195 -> 81.9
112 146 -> 71.3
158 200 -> 90.6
